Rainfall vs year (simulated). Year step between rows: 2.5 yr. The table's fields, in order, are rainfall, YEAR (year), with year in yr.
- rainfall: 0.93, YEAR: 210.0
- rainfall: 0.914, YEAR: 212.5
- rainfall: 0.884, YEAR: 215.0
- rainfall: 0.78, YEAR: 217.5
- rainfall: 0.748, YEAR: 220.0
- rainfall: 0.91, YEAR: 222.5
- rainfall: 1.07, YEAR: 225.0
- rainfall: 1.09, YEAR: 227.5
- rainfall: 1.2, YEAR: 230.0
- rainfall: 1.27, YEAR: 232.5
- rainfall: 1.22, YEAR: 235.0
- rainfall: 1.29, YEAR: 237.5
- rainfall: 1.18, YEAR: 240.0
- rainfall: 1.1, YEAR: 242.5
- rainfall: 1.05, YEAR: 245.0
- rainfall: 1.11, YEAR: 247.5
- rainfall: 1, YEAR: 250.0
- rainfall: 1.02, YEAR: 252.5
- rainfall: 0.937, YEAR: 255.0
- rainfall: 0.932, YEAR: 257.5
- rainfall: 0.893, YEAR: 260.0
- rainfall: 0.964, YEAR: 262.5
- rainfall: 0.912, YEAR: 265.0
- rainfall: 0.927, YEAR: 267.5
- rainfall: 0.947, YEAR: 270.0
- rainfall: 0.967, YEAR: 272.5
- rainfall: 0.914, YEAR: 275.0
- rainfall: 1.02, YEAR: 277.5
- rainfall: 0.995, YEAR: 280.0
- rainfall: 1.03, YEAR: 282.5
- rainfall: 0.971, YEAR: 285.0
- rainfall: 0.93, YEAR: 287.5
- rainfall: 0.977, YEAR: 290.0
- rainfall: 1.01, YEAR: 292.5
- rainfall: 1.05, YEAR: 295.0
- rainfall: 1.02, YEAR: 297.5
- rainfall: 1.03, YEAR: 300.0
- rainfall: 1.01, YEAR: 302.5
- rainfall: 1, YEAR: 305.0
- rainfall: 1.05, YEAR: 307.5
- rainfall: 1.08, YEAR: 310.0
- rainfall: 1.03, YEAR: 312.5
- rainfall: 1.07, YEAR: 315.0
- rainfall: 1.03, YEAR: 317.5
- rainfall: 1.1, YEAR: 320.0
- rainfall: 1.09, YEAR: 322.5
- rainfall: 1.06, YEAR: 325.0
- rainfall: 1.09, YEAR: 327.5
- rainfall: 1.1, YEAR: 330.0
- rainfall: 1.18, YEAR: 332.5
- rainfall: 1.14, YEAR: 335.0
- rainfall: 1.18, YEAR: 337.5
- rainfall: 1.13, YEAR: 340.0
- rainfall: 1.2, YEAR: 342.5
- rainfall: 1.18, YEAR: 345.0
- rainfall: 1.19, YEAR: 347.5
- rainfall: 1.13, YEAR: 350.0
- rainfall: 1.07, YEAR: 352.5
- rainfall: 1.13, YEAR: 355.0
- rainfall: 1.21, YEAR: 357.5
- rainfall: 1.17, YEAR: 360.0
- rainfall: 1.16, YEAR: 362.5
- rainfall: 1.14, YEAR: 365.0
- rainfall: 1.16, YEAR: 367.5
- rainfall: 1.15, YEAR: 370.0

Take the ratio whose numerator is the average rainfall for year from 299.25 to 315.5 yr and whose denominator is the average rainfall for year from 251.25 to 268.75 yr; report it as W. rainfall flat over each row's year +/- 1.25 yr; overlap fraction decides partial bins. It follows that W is 1.1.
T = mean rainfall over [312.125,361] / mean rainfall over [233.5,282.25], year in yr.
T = 1.10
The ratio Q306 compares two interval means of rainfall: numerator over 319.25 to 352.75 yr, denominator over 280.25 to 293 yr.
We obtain 1.2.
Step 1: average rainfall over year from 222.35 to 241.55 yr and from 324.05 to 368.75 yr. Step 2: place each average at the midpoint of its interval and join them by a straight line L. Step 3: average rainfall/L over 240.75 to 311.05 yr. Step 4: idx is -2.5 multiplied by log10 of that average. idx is 0.16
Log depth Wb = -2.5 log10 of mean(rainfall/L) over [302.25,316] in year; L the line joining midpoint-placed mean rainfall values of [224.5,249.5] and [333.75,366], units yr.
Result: 0.11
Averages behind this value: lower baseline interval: 1.16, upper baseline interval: 1.16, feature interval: 1.04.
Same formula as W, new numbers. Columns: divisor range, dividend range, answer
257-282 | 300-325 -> 1.11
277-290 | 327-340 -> 1.16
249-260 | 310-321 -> 1.10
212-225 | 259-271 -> 1.07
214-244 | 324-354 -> 1.07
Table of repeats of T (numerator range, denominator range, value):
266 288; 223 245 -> 0.83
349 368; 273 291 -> 1.17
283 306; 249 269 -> 1.06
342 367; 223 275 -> 1.10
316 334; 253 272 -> 1.17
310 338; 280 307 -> 1.09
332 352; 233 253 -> 1.03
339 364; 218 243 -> 1.05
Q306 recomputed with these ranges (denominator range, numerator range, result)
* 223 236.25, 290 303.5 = 0.88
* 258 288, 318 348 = 1.18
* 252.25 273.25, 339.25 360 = 1.23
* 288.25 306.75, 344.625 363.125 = 1.14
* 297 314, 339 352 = 1.12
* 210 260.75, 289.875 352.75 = 1.06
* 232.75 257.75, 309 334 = 0.99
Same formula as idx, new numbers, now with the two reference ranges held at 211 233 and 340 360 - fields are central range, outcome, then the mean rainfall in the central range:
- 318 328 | 0.04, 1.08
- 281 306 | 0.08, 1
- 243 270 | 0.05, 0.977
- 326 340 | 0.00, 1.14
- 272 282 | 0.08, 0.979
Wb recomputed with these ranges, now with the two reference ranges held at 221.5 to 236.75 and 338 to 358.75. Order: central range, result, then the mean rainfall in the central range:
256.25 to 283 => 0.20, 0.953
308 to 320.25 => 0.09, 1.06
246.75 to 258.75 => 0.15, 0.995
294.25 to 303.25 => 0.12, 1.03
